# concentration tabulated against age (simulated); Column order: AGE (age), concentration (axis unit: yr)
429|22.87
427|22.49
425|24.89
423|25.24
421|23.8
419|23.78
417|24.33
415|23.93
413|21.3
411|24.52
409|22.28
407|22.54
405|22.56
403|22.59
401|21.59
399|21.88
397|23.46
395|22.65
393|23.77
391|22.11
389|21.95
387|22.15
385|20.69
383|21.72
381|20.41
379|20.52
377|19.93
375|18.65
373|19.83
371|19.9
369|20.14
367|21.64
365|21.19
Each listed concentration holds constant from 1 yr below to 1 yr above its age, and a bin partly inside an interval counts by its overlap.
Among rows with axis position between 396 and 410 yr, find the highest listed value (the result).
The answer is 23.46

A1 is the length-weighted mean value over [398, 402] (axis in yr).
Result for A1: 21.7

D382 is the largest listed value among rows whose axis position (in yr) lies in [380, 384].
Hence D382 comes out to 21.72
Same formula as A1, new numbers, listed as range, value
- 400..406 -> 22.2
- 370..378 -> 19.6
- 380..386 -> 20.9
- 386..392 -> 22.1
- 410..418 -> 23.5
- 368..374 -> 20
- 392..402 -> 22.7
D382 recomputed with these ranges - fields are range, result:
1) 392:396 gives 23.77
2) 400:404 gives 22.59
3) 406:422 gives 24.52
